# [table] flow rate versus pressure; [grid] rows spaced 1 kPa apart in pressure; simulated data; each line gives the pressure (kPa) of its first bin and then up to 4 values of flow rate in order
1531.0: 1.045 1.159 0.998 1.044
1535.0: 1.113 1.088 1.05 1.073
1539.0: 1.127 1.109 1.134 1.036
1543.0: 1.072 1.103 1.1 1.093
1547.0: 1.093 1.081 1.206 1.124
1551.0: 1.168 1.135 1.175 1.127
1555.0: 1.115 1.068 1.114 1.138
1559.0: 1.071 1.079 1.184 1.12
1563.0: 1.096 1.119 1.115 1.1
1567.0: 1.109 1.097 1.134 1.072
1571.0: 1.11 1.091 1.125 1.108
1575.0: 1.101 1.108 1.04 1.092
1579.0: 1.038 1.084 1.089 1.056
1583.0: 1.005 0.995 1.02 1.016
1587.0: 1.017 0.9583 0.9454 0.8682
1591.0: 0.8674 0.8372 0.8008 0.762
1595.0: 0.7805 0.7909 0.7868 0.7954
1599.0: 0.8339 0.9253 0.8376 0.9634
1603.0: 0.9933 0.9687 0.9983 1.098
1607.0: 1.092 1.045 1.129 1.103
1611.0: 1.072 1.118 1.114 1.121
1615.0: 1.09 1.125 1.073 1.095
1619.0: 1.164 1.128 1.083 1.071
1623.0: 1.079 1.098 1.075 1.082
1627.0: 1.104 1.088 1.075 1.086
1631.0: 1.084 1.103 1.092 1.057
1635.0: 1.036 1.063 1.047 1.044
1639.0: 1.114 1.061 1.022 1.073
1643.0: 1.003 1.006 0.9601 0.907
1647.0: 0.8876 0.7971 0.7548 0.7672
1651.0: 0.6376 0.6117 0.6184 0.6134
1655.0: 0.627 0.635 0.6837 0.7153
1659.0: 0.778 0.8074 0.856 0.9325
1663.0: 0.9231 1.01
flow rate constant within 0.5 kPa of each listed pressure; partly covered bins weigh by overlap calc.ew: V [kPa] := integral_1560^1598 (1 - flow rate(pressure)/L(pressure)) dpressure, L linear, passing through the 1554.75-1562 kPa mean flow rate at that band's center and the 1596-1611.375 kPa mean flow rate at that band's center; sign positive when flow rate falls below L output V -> 1.22 kPa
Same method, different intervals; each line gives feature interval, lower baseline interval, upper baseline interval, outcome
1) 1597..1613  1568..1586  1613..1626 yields 1.4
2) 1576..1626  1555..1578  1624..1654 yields 1.6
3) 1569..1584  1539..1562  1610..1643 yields 0.4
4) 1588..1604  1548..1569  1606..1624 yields 3.6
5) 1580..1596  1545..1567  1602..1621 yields 2.4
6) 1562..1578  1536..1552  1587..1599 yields -2.3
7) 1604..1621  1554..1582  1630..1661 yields -2.0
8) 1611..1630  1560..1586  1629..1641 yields -0.4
